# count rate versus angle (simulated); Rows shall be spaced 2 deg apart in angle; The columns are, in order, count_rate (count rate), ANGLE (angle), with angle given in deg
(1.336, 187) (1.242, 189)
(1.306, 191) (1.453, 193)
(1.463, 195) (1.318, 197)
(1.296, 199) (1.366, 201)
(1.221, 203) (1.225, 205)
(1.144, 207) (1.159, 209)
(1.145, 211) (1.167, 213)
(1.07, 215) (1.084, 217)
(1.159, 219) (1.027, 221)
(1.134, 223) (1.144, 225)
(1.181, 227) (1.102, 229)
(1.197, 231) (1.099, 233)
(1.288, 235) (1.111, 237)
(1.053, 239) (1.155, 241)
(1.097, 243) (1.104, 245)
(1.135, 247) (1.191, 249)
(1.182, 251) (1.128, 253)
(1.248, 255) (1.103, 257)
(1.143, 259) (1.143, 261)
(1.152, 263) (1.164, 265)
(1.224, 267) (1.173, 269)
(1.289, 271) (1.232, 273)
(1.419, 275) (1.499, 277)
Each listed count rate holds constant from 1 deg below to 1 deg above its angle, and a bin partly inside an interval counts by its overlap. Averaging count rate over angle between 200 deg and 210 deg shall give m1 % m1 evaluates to 1.22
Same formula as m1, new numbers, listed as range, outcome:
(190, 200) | 1.37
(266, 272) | 1.23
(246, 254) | 1.16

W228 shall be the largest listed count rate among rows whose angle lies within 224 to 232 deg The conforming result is 1.197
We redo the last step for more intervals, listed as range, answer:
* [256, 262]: 1.143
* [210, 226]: 1.167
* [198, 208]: 1.366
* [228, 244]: 1.288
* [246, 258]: 1.248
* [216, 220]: 1.159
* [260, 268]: 1.224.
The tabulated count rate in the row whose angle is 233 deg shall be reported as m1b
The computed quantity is 1.099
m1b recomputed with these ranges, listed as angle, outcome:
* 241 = 1.155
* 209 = 1.159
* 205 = 1.225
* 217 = 1.084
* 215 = 1.07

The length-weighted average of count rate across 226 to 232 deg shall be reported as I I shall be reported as 1.16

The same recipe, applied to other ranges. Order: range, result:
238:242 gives 1.1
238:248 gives 1.11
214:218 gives 1.08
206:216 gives 1.14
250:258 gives 1.17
